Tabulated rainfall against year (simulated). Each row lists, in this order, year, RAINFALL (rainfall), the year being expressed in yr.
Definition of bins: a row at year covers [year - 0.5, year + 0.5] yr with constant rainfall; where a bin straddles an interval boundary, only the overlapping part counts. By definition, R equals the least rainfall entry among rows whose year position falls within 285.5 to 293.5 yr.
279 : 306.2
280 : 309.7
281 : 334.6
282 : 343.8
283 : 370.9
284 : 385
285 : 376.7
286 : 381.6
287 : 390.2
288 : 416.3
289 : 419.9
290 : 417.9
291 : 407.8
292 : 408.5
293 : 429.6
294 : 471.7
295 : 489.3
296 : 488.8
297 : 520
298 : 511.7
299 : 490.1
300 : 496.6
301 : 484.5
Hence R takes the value 381.6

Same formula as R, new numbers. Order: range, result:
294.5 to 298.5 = 488.8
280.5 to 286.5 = 334.6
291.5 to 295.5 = 408.5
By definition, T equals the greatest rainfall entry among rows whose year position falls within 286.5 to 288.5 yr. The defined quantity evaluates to 416.3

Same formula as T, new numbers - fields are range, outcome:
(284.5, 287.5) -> 390.2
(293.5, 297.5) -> 520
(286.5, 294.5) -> 471.7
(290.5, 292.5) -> 408.5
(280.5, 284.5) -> 385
